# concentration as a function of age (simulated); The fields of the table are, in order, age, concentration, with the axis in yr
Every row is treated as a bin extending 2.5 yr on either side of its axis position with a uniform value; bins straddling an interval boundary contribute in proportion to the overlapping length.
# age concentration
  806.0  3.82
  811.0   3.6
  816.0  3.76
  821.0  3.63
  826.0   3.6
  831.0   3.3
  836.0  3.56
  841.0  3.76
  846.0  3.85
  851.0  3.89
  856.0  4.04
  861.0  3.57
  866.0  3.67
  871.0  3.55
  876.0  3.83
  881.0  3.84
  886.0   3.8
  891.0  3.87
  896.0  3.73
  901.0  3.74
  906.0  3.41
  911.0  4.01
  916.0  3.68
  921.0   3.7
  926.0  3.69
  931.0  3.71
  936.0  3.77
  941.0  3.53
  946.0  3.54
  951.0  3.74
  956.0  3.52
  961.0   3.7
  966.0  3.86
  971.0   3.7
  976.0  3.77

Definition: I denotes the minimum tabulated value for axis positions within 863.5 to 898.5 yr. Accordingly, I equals 3.55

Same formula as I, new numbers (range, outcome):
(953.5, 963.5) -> 3.52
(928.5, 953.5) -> 3.53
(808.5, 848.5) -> 3.3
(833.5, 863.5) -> 3.56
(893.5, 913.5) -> 3.41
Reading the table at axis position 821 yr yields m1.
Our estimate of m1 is 3.63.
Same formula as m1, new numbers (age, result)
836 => 3.56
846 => 3.85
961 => 3.7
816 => 3.76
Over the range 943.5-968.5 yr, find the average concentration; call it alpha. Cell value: 3.67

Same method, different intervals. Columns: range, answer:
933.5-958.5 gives 3.62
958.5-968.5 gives 3.78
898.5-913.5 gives 3.72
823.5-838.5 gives 3.49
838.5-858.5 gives 3.89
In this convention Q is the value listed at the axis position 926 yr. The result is 3.69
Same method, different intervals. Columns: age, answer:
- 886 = 3.8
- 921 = 3.7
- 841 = 3.76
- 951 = 3.74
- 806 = 3.82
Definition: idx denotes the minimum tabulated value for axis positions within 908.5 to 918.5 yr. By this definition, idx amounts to 3.68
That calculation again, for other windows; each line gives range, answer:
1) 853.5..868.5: 3.57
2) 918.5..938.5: 3.69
